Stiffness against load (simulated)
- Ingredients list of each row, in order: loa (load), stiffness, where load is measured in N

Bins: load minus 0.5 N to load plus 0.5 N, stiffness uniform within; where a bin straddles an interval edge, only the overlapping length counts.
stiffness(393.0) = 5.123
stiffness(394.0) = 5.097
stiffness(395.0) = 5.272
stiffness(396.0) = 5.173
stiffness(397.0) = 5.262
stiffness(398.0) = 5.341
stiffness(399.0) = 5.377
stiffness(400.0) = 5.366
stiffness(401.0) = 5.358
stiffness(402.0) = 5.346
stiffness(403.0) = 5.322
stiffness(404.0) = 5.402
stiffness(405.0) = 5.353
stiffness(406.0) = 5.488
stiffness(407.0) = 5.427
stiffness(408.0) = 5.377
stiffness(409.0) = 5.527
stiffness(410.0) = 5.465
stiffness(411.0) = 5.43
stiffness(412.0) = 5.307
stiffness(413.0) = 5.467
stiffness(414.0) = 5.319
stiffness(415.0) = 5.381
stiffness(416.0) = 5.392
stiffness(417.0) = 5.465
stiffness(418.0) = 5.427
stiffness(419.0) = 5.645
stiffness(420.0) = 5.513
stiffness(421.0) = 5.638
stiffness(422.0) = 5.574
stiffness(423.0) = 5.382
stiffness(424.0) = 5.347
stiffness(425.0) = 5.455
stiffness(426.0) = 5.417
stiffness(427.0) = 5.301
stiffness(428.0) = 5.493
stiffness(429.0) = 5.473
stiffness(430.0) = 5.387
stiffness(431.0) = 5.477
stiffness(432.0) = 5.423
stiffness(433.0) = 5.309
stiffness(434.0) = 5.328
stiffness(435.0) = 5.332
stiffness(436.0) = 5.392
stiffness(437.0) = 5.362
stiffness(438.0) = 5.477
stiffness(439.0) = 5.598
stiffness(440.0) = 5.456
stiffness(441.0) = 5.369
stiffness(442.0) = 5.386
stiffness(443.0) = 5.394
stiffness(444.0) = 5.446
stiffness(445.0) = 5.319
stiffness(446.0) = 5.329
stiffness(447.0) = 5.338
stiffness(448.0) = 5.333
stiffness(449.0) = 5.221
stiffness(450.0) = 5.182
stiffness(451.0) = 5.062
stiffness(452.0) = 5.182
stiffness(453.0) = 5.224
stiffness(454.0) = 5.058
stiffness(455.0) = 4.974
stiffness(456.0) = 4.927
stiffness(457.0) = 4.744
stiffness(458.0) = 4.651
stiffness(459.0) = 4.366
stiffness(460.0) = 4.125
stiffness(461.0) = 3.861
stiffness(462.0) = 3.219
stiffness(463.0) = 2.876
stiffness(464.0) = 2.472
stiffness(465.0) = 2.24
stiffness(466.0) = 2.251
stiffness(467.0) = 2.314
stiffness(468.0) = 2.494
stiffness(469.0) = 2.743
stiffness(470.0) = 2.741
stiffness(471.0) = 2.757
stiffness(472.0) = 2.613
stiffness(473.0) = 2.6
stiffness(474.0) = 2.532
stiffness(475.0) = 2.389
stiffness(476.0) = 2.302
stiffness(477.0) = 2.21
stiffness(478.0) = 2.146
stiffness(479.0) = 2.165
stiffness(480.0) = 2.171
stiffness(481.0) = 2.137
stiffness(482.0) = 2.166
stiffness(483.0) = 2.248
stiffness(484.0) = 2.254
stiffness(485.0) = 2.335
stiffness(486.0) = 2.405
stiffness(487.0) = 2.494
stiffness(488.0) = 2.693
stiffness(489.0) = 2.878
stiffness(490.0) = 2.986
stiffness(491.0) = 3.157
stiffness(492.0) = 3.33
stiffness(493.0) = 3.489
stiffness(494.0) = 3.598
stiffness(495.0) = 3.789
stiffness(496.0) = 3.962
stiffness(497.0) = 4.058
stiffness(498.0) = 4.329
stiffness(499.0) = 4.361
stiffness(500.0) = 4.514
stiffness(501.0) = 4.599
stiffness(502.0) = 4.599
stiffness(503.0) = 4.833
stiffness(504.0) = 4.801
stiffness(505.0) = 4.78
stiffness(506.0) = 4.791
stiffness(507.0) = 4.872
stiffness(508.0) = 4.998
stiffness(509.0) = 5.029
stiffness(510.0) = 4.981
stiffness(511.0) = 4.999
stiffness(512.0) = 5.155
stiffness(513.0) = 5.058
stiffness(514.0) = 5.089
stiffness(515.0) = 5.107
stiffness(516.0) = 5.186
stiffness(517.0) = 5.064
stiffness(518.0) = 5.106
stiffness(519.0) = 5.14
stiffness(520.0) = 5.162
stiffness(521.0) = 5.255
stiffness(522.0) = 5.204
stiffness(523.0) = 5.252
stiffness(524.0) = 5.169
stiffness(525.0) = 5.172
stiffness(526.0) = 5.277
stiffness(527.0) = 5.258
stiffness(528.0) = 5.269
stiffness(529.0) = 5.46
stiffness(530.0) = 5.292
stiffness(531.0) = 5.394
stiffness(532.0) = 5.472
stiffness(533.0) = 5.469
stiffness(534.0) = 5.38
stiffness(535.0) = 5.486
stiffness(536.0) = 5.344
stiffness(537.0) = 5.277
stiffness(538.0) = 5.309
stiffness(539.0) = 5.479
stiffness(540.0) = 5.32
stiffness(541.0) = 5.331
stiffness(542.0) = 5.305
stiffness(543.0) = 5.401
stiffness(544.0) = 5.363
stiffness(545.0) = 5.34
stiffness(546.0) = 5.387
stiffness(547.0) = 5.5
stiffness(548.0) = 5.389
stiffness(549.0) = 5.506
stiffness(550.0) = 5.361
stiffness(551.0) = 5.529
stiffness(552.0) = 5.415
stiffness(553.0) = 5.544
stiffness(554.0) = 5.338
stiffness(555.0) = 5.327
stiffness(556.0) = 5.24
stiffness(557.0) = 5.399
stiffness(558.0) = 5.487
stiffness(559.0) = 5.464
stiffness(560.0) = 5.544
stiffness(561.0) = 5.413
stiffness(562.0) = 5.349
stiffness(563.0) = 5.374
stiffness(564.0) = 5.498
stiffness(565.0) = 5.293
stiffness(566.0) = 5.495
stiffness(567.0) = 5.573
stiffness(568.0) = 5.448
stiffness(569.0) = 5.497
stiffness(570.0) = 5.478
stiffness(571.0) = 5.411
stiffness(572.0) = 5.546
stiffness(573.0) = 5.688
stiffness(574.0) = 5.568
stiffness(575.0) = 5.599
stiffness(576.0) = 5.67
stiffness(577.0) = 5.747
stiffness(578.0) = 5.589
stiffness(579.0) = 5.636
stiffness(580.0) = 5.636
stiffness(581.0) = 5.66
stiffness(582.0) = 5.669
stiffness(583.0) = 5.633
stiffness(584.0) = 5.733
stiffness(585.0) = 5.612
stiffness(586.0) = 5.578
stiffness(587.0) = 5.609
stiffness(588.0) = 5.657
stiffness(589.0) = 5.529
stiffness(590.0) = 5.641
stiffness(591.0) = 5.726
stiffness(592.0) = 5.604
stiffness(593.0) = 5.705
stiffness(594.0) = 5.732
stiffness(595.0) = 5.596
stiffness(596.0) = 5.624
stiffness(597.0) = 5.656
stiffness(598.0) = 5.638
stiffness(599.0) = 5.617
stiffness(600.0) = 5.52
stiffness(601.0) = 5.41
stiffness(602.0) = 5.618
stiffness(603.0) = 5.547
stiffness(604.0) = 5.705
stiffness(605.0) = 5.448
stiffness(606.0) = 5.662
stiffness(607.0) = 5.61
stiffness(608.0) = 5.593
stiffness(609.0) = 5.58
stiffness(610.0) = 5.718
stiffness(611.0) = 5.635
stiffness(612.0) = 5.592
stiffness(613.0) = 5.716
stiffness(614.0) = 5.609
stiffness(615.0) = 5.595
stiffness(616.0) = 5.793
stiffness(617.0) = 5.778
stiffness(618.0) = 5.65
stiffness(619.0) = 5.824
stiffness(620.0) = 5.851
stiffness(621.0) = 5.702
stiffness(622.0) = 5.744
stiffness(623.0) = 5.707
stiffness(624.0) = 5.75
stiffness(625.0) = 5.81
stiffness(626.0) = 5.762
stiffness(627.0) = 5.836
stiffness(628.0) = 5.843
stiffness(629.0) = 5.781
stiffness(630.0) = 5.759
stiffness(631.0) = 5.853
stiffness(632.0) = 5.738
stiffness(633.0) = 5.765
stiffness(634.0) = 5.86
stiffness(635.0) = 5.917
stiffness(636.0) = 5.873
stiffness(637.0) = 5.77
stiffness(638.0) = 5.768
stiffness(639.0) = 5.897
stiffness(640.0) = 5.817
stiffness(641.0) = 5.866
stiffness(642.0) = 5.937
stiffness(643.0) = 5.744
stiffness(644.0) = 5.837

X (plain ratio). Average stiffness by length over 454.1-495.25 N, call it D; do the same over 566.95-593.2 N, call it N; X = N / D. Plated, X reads 1.89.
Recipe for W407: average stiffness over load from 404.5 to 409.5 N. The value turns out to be 5.43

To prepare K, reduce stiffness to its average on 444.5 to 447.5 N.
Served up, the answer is 5.33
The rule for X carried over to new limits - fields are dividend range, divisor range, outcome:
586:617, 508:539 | 1.08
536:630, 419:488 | 1.34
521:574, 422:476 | 1.20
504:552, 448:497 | 1.60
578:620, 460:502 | 1.92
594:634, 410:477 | 1.23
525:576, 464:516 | 1.57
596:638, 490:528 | 1.21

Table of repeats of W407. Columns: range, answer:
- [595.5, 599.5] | 5.63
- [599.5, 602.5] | 5.52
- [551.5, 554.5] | 5.43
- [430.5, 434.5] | 5.38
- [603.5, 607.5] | 5.61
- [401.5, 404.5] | 5.36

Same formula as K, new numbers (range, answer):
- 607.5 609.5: 5.59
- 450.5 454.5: 5.13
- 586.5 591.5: 5.63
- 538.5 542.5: 5.36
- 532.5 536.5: 5.42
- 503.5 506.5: 4.79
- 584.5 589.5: 5.6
